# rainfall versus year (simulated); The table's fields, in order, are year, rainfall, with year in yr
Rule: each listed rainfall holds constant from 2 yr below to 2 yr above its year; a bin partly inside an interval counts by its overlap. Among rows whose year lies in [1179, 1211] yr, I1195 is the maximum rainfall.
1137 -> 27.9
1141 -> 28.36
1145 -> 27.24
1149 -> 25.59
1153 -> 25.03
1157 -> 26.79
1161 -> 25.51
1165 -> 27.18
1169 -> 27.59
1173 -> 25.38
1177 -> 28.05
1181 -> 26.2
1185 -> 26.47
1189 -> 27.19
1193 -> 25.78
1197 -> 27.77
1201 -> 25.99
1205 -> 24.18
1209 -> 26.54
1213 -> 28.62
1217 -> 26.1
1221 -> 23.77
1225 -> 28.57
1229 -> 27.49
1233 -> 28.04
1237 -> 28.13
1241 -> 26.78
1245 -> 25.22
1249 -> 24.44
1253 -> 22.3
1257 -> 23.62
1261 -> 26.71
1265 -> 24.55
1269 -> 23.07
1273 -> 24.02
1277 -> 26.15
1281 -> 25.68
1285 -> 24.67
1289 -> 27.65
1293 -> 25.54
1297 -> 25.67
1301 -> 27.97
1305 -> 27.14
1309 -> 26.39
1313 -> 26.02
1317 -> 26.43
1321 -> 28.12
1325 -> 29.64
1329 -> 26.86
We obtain 27.77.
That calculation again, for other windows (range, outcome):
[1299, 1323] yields 28.12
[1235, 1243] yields 28.13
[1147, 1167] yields 27.18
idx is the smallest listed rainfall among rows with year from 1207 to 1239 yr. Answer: 23.77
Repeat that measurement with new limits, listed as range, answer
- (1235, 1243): 26.78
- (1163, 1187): 25.38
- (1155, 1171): 25.51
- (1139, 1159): 25.03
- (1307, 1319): 26.02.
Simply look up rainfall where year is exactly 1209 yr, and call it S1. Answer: 26.54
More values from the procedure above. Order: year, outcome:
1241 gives 26.78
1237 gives 28.13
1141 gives 28.36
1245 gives 25.22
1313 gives 26.02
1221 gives 23.77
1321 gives 28.12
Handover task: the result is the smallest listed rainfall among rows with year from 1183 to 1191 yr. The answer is 26.47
